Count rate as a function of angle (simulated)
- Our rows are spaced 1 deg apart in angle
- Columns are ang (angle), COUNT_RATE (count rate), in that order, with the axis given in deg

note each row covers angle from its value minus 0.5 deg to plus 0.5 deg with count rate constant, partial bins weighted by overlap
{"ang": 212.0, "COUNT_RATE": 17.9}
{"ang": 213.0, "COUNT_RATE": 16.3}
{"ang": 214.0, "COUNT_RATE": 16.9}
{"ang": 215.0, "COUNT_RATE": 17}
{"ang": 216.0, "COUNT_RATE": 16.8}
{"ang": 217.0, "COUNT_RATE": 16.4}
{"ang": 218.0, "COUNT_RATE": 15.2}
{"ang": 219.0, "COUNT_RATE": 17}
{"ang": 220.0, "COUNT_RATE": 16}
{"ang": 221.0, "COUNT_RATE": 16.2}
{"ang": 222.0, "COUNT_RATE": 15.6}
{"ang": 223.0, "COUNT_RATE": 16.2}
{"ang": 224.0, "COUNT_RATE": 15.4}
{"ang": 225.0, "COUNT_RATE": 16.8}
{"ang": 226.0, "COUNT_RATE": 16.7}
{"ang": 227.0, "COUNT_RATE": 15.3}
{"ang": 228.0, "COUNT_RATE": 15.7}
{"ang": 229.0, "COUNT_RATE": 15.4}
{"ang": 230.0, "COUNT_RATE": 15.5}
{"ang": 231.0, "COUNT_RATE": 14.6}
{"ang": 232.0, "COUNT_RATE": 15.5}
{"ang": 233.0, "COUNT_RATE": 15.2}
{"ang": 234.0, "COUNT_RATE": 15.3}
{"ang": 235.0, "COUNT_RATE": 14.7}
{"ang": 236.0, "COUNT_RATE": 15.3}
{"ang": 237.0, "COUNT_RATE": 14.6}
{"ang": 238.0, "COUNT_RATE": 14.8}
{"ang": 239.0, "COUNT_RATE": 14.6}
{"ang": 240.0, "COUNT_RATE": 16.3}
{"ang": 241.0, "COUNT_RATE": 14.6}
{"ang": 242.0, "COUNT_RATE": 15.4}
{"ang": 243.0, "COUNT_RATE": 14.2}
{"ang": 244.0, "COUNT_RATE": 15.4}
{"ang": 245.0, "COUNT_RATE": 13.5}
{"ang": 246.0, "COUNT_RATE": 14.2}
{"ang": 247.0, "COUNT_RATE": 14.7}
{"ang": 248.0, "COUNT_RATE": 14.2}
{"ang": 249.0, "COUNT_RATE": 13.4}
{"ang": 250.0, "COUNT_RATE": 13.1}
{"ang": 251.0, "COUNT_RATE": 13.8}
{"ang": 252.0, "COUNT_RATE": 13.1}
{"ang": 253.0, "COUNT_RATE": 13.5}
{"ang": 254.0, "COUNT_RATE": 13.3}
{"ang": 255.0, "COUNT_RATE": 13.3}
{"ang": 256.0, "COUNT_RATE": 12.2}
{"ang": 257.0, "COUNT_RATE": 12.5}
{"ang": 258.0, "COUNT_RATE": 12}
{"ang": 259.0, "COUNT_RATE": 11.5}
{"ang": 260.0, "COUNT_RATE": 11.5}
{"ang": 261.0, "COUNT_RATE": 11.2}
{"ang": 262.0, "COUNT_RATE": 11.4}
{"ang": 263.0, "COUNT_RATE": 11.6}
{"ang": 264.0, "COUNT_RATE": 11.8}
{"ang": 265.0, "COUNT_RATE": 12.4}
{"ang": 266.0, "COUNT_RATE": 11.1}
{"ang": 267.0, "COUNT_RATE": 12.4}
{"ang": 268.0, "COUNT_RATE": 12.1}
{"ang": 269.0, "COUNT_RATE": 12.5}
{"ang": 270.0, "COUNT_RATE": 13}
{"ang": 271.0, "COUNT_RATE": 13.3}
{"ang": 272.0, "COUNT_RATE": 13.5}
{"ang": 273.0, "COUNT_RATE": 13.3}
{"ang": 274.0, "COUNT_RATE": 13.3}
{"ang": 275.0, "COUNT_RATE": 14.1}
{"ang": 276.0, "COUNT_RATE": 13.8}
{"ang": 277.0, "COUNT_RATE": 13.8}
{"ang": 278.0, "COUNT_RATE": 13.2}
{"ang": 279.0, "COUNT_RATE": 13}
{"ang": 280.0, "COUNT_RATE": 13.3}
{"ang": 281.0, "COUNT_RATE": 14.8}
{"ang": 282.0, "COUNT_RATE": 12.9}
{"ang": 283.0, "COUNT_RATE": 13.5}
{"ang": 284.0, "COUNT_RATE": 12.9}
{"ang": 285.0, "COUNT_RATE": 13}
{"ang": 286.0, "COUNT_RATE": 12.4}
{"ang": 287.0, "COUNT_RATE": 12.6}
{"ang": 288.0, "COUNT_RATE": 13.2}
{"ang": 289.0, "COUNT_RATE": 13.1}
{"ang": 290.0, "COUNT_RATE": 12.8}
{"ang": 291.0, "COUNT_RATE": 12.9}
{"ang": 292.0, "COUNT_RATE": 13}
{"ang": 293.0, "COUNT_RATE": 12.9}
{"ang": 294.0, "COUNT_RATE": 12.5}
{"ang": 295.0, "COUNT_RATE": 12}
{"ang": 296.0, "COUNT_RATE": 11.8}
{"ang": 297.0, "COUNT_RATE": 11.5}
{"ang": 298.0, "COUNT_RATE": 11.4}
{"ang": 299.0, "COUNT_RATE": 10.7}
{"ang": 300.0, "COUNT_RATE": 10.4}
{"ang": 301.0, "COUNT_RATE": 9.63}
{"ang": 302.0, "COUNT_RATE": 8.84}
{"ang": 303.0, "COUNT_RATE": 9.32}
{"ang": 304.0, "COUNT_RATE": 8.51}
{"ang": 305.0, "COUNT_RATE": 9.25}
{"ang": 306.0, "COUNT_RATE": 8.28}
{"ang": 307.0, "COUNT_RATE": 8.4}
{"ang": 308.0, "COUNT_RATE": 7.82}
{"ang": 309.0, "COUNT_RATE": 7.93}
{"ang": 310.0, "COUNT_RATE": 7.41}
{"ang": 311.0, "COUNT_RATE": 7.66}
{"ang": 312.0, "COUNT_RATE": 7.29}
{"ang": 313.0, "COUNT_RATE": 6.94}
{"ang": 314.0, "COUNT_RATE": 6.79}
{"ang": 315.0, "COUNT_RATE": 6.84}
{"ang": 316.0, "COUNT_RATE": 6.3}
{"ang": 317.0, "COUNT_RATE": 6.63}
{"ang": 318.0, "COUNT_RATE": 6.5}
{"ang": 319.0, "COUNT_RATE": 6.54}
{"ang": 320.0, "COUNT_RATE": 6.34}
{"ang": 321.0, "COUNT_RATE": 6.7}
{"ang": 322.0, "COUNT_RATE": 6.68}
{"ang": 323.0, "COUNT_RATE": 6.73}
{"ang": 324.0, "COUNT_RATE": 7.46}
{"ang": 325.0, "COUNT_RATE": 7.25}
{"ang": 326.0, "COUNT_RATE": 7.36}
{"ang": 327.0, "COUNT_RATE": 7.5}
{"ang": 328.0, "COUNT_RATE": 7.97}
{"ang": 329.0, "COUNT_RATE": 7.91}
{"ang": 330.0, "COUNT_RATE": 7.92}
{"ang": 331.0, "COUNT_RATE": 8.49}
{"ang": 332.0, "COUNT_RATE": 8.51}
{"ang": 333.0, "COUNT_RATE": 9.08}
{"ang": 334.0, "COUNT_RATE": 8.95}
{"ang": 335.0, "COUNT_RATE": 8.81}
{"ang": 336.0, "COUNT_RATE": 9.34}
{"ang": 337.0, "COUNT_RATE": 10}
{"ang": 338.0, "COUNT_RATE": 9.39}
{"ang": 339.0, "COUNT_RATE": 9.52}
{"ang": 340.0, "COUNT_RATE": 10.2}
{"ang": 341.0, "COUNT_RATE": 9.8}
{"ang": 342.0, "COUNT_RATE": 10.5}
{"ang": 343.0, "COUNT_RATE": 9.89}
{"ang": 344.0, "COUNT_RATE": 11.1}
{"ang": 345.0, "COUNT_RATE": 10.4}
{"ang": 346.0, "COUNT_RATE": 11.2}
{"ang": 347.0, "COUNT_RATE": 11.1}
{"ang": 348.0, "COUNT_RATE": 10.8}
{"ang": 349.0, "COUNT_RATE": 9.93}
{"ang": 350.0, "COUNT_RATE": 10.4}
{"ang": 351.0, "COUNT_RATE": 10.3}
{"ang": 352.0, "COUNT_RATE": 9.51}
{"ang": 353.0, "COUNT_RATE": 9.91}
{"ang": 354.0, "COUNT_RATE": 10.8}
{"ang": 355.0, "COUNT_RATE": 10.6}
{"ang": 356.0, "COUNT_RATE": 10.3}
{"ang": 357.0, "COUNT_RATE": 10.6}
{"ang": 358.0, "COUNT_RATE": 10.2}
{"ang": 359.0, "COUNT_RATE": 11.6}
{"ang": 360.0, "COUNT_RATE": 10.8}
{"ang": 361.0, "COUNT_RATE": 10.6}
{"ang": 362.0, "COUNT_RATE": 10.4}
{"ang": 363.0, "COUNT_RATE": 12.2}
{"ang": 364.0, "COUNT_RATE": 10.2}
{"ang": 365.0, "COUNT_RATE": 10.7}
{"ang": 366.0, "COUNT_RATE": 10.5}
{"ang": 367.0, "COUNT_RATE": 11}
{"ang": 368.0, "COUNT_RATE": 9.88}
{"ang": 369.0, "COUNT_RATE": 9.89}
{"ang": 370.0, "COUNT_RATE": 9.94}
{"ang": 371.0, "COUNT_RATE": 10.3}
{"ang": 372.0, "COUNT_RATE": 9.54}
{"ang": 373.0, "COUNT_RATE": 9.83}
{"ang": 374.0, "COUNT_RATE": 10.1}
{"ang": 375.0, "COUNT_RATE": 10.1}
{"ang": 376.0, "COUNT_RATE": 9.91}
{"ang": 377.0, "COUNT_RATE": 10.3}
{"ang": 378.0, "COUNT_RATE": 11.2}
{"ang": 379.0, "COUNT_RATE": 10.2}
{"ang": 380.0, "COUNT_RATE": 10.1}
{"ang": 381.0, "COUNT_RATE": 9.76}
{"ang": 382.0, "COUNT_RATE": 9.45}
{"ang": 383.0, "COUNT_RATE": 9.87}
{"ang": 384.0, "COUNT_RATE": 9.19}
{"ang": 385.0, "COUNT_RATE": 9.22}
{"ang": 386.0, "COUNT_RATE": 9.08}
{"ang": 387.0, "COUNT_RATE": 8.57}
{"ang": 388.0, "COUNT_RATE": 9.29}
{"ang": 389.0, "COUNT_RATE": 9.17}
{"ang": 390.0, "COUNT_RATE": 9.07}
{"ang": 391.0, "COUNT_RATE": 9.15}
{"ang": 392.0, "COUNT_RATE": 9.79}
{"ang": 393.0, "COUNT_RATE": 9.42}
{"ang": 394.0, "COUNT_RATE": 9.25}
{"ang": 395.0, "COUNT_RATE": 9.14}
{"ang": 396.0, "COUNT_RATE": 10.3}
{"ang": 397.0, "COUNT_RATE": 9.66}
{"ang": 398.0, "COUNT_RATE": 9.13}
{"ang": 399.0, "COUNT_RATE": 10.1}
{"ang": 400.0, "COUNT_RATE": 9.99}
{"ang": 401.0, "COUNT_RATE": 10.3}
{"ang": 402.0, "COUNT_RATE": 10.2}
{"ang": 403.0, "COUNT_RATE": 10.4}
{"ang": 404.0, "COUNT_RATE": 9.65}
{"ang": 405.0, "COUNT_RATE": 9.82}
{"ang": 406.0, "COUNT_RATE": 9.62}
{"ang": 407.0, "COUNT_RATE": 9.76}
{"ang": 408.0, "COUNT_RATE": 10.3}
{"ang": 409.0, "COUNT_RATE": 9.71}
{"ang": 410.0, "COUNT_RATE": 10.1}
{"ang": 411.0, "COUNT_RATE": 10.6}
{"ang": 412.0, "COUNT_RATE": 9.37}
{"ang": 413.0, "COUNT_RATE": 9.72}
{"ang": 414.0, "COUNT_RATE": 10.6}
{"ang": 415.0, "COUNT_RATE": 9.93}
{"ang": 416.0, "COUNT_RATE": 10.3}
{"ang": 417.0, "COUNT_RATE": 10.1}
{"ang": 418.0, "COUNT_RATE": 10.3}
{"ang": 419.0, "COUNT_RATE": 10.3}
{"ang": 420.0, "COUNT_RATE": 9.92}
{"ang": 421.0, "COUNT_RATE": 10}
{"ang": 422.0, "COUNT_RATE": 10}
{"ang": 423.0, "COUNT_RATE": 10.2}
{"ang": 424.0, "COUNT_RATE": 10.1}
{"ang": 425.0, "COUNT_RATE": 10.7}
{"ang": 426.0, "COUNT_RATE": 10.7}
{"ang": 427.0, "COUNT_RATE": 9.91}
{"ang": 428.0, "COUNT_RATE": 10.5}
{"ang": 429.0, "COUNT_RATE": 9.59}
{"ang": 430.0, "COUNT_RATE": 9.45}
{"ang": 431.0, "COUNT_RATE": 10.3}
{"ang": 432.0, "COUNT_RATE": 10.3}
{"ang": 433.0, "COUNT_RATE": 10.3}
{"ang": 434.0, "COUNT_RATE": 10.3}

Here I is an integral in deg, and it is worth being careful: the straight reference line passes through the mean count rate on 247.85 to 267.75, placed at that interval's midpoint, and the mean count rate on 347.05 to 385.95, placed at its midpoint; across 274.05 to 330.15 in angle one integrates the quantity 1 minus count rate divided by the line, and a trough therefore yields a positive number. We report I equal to 7.8 deg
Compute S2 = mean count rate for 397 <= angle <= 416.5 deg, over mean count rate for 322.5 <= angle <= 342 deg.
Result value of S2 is 1.2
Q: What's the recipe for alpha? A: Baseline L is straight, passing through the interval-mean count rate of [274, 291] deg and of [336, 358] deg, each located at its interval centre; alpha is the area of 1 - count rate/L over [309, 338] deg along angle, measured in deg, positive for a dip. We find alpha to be 9.5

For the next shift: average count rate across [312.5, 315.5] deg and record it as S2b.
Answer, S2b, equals 6.86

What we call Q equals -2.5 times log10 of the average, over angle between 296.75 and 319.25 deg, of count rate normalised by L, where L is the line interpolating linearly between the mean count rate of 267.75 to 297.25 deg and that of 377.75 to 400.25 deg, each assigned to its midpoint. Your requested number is 0.422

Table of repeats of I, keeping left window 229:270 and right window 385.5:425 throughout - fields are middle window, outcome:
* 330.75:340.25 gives 1.9 deg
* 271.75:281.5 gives -0.5 deg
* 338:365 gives 1.5 deg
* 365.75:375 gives 0.5 deg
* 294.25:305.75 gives 1.9 deg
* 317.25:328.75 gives 4.7 deg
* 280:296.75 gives -0.3 deg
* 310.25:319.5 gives 4.0 deg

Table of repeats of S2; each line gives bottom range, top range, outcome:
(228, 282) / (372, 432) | 0.73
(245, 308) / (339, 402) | 0.82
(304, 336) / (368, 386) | 1.30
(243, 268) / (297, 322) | 0.63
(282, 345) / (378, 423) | 1.04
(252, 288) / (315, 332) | 0.56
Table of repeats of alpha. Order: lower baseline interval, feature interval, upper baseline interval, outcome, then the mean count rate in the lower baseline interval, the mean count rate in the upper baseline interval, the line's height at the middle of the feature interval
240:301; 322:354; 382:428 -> 5.87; 12.9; 9.83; 11.4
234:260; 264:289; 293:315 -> -3.40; 13.9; 9.28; 11.5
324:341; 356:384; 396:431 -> -3.14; 8.64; 10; 9.29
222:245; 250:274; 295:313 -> 0.62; 15.3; 9.2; 12.8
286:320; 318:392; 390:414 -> 1.44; 9.62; 9.8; 9.72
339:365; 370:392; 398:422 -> 1.24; 10.5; 10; 10.3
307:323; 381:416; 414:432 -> -0.92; 7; 10.2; 9.44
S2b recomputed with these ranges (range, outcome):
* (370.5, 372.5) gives 9.92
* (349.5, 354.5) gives 10.2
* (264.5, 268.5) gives 12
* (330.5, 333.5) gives 8.69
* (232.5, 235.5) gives 15.1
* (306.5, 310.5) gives 7.89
